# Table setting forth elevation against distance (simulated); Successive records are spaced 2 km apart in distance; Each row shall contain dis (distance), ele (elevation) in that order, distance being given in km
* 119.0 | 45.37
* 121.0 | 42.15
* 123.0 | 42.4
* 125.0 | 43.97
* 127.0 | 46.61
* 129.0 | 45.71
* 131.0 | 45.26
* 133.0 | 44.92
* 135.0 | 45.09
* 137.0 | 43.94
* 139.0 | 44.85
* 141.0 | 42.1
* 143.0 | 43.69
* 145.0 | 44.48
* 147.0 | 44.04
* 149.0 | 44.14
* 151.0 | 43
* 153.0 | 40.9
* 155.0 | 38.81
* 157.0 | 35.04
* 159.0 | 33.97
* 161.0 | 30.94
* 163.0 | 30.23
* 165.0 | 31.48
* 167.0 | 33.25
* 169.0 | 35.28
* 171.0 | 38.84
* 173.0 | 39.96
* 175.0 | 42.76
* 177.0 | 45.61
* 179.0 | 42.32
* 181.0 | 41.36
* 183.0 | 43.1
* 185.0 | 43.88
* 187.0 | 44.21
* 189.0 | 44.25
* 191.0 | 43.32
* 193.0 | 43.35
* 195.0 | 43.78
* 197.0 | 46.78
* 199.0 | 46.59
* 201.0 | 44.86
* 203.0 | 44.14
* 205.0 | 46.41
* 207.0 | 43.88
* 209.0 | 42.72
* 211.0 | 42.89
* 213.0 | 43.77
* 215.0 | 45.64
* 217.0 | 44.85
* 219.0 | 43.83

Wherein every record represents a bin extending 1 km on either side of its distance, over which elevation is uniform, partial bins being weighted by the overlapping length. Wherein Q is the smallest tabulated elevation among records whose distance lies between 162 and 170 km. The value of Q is 30.23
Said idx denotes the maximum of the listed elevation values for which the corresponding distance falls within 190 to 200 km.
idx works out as 46.78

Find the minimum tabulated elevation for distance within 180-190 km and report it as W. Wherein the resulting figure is 41.36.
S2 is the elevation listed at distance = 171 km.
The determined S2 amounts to 38.84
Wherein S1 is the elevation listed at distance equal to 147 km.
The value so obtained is 44.04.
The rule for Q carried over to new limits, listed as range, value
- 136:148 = 42.1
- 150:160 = 33.97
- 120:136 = 42.15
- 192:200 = 43.35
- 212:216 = 43.77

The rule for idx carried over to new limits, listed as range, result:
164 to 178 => 45.61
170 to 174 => 39.96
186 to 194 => 44.25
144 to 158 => 44.48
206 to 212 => 43.88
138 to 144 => 44.85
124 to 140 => 46.61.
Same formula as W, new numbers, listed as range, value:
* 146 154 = 40.9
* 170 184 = 38.84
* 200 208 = 43.88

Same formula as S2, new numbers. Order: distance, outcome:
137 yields 43.94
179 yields 42.32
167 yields 33.25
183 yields 43.1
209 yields 42.72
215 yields 45.64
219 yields 43.83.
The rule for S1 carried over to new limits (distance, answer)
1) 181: 41.36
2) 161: 30.94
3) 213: 43.77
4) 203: 44.14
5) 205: 46.41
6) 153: 40.9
